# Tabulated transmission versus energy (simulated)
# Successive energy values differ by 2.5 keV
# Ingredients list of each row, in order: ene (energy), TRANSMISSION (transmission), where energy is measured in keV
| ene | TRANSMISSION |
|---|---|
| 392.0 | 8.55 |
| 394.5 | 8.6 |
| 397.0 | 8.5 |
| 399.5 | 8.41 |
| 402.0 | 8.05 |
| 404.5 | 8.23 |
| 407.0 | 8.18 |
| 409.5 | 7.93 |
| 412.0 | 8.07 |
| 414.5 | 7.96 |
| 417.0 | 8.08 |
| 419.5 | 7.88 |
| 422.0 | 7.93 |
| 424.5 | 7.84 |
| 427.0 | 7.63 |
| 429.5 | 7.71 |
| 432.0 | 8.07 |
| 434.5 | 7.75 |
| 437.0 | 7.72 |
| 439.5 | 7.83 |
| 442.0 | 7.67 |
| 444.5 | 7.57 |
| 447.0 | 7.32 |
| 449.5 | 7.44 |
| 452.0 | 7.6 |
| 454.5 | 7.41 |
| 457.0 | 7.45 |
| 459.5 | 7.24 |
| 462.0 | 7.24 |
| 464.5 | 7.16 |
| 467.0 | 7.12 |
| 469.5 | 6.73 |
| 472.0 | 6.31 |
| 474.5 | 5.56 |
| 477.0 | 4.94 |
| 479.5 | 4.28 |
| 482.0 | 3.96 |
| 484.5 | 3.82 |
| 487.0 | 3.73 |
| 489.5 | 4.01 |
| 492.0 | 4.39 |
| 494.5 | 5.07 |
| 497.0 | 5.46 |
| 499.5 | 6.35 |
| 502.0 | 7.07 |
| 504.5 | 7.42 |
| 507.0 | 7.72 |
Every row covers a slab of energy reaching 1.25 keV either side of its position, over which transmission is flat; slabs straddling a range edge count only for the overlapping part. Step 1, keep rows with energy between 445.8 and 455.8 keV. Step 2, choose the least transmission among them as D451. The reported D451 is 7.32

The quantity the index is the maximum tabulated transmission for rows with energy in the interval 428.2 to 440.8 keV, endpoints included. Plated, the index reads 8.07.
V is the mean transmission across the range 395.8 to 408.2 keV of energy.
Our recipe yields 8.27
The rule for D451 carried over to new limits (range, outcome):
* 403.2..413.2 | 7.93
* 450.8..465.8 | 7.16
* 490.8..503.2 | 4.39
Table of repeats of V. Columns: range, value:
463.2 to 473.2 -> 6.83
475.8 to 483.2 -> 4.39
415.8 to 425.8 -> 7.93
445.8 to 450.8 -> 7.38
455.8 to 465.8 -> 7.27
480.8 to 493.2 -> 3.98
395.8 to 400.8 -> 8.45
